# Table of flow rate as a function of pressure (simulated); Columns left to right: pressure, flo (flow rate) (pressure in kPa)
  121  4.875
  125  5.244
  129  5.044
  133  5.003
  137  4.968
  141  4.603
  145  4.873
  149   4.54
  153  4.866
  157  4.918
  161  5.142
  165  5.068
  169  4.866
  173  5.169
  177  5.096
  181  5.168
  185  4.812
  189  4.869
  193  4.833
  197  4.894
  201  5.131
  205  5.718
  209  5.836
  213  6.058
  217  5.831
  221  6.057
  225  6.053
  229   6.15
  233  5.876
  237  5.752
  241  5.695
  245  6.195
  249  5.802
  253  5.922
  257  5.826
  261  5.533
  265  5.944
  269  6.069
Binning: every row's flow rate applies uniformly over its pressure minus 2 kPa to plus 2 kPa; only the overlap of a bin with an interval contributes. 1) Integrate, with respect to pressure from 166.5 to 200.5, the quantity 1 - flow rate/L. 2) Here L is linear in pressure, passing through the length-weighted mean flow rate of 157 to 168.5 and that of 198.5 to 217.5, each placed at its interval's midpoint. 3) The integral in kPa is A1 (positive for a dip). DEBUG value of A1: 2.3 kPa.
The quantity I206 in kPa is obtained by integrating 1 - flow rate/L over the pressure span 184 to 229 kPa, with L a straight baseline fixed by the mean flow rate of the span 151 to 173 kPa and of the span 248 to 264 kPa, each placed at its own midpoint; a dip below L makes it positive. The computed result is -1.1 kPa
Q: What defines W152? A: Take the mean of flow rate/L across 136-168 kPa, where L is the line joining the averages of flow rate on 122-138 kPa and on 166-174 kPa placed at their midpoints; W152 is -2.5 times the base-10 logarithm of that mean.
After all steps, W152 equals 0.04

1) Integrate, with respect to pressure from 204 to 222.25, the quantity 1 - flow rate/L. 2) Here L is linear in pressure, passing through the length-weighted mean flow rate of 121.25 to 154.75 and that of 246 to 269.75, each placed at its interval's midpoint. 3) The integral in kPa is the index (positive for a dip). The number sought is -1.4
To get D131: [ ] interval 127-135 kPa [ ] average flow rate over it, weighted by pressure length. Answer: 5.02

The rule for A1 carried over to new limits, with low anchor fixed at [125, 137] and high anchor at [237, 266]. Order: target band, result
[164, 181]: 0.83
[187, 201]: 1.43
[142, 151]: 0.80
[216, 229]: -0.85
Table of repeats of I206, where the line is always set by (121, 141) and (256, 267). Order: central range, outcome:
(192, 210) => 0.45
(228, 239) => -0.61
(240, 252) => -0.52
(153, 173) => 0.71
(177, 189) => 0.71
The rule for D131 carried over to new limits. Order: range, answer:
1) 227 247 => 5.93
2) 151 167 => 5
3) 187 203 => 4.93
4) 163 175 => 5.03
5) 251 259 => 5.87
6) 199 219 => 5.71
